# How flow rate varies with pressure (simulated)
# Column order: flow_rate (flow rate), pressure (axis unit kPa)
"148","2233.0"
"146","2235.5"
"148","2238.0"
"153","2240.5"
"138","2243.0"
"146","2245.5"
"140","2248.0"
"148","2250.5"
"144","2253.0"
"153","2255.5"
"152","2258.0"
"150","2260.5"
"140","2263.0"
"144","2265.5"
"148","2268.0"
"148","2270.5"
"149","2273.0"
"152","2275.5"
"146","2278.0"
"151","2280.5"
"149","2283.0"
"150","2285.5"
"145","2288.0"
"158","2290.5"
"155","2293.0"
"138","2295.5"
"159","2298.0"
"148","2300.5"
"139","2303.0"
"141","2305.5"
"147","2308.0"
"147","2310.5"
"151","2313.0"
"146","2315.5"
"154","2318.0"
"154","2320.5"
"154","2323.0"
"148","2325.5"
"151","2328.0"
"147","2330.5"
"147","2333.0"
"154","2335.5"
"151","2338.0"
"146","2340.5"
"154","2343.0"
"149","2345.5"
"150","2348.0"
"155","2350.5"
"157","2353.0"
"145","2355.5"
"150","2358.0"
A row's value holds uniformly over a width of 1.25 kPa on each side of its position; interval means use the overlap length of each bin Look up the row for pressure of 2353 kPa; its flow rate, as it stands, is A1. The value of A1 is 157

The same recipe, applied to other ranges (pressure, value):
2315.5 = 146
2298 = 159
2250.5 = 148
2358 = 150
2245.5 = 146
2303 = 139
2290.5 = 158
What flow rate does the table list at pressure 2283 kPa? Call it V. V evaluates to 149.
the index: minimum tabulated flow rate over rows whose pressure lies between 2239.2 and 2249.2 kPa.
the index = 138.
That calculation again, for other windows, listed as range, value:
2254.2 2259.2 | 152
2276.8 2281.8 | 146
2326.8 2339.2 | 147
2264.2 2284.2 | 144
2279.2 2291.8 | 145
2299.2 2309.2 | 139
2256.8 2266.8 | 140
